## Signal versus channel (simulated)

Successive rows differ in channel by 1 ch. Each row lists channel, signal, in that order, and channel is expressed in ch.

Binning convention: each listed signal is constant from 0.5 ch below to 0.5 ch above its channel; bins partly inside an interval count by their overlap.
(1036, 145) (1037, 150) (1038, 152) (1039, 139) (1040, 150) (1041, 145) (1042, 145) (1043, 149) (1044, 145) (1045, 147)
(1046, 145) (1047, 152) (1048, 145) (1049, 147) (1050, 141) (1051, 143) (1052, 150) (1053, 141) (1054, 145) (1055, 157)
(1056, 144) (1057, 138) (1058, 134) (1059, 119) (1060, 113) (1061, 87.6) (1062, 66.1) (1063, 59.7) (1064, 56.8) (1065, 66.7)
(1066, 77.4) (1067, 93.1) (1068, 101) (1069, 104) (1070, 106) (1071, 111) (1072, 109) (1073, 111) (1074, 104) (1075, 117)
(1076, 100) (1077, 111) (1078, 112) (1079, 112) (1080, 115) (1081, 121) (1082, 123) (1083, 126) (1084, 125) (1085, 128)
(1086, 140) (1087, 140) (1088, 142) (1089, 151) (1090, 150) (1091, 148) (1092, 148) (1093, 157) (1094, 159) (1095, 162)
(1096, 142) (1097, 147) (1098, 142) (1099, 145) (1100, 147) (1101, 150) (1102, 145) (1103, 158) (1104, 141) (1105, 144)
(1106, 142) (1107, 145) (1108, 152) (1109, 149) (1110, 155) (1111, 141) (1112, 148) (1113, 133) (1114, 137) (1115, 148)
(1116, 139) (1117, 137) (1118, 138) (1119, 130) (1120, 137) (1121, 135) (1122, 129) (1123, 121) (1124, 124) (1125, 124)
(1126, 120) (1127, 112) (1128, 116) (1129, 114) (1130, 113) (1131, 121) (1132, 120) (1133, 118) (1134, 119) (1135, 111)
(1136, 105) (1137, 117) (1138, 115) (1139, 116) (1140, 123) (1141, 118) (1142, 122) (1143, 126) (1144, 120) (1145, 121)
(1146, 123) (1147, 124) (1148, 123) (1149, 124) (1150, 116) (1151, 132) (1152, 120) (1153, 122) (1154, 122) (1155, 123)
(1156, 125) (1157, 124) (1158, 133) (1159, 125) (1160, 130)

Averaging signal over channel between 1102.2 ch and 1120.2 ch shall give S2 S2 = 143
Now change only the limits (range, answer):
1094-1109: 148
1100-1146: 130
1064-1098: 122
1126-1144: 117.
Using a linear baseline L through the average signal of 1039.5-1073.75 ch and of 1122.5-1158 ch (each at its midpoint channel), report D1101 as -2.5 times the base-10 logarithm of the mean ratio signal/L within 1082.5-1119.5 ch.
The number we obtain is -0.19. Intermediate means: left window 122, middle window 144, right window 120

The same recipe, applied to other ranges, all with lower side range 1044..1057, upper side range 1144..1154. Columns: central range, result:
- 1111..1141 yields 0.03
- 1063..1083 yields 0.35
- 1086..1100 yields -0.09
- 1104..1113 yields -0.11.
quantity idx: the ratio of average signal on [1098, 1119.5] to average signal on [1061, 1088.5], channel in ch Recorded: 1.35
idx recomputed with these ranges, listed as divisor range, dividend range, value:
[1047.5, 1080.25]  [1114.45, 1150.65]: 1.08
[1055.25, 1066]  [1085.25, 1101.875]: 1.49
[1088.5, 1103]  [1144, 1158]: 0.82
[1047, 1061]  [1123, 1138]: 0.84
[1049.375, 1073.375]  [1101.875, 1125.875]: 1.25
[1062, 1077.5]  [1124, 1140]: 1.24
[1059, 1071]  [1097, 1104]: 1.69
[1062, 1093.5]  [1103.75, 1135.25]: 1.15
